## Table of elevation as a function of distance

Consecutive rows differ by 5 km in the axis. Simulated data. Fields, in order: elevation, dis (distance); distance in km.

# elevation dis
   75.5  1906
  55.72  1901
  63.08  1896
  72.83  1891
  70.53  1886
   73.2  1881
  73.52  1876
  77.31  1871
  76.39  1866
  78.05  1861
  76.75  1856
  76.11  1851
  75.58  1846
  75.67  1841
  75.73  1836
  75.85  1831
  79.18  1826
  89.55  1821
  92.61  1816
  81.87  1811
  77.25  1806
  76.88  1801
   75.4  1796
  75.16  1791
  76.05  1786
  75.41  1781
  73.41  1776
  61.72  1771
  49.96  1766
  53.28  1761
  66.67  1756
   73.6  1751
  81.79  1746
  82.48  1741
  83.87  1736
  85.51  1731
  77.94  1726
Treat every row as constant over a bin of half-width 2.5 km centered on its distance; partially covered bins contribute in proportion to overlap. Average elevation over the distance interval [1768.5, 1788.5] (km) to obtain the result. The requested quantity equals 71.6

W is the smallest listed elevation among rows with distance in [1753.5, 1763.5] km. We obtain 53.28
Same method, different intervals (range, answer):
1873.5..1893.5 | 70.53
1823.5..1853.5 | 75.58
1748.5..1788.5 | 49.96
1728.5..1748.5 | 81.79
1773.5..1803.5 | 73.41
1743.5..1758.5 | 66.67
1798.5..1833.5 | 75.85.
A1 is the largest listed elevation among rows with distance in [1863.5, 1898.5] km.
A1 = 77.31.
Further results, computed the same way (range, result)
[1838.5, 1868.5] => 78.05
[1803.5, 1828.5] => 92.61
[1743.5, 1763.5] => 81.79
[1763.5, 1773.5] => 61.72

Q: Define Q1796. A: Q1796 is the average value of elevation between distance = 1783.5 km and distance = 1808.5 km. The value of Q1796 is 76.1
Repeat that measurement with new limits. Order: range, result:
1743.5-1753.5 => 77.7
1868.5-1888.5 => 73.6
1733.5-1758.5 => 77.7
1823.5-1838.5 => 76.9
